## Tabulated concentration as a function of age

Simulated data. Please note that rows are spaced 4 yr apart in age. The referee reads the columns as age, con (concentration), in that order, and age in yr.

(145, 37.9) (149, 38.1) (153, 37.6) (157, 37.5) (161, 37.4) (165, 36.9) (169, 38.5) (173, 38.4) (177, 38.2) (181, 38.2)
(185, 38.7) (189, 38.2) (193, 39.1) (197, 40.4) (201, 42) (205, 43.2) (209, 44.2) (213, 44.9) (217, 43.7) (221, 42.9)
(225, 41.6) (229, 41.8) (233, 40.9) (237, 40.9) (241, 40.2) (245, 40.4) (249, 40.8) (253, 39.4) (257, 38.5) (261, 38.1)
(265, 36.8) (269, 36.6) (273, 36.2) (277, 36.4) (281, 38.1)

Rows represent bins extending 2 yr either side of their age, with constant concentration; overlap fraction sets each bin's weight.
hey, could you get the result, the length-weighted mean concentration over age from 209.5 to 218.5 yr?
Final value 44.3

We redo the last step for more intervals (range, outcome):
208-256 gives 41.7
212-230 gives 42.9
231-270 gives 39.3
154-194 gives 38.1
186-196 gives 38.8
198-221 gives 43.4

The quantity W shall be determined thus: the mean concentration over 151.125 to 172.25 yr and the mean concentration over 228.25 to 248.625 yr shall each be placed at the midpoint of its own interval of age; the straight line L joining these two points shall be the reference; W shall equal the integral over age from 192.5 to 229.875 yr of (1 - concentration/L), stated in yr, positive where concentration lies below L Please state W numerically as -2.70 yr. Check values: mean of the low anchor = 37.6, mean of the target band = 42.5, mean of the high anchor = 40.8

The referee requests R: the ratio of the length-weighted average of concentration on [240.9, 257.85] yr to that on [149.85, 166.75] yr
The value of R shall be 1.07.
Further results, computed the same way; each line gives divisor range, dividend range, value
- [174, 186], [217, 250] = 1.08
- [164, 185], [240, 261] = 1.04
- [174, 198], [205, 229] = 1.12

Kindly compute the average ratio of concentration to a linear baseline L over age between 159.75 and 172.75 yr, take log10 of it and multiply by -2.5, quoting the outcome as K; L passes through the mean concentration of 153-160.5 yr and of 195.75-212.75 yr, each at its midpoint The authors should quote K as 0.02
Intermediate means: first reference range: 37.5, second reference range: 42.8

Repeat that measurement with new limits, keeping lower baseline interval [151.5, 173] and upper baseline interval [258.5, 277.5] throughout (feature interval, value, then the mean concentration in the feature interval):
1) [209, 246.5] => -0.13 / 42.1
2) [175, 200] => -0.04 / 38.9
